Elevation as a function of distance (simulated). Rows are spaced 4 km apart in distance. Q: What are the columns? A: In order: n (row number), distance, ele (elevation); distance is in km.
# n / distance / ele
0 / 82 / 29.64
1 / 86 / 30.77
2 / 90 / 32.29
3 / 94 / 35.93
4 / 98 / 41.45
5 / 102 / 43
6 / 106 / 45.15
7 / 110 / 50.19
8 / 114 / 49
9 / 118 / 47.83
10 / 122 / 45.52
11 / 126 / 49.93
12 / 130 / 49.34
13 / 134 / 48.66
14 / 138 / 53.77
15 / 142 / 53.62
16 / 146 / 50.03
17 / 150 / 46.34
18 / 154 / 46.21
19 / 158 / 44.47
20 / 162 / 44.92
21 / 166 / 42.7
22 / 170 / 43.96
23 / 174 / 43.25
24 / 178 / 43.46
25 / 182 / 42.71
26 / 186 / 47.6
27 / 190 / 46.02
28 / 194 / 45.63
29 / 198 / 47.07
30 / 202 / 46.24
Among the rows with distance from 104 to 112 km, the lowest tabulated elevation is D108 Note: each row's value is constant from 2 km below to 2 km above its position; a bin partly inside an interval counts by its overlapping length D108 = 45.15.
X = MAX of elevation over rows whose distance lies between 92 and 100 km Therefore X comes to 41.45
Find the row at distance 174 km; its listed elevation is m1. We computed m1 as 43.25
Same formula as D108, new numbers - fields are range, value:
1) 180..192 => 42.71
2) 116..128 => 45.52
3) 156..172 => 42.7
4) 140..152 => 46.34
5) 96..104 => 41.45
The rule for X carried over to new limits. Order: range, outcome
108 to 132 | 50.19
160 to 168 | 44.92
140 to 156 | 53.62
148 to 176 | 46.34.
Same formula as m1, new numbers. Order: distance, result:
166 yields 42.7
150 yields 46.34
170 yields 43.96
